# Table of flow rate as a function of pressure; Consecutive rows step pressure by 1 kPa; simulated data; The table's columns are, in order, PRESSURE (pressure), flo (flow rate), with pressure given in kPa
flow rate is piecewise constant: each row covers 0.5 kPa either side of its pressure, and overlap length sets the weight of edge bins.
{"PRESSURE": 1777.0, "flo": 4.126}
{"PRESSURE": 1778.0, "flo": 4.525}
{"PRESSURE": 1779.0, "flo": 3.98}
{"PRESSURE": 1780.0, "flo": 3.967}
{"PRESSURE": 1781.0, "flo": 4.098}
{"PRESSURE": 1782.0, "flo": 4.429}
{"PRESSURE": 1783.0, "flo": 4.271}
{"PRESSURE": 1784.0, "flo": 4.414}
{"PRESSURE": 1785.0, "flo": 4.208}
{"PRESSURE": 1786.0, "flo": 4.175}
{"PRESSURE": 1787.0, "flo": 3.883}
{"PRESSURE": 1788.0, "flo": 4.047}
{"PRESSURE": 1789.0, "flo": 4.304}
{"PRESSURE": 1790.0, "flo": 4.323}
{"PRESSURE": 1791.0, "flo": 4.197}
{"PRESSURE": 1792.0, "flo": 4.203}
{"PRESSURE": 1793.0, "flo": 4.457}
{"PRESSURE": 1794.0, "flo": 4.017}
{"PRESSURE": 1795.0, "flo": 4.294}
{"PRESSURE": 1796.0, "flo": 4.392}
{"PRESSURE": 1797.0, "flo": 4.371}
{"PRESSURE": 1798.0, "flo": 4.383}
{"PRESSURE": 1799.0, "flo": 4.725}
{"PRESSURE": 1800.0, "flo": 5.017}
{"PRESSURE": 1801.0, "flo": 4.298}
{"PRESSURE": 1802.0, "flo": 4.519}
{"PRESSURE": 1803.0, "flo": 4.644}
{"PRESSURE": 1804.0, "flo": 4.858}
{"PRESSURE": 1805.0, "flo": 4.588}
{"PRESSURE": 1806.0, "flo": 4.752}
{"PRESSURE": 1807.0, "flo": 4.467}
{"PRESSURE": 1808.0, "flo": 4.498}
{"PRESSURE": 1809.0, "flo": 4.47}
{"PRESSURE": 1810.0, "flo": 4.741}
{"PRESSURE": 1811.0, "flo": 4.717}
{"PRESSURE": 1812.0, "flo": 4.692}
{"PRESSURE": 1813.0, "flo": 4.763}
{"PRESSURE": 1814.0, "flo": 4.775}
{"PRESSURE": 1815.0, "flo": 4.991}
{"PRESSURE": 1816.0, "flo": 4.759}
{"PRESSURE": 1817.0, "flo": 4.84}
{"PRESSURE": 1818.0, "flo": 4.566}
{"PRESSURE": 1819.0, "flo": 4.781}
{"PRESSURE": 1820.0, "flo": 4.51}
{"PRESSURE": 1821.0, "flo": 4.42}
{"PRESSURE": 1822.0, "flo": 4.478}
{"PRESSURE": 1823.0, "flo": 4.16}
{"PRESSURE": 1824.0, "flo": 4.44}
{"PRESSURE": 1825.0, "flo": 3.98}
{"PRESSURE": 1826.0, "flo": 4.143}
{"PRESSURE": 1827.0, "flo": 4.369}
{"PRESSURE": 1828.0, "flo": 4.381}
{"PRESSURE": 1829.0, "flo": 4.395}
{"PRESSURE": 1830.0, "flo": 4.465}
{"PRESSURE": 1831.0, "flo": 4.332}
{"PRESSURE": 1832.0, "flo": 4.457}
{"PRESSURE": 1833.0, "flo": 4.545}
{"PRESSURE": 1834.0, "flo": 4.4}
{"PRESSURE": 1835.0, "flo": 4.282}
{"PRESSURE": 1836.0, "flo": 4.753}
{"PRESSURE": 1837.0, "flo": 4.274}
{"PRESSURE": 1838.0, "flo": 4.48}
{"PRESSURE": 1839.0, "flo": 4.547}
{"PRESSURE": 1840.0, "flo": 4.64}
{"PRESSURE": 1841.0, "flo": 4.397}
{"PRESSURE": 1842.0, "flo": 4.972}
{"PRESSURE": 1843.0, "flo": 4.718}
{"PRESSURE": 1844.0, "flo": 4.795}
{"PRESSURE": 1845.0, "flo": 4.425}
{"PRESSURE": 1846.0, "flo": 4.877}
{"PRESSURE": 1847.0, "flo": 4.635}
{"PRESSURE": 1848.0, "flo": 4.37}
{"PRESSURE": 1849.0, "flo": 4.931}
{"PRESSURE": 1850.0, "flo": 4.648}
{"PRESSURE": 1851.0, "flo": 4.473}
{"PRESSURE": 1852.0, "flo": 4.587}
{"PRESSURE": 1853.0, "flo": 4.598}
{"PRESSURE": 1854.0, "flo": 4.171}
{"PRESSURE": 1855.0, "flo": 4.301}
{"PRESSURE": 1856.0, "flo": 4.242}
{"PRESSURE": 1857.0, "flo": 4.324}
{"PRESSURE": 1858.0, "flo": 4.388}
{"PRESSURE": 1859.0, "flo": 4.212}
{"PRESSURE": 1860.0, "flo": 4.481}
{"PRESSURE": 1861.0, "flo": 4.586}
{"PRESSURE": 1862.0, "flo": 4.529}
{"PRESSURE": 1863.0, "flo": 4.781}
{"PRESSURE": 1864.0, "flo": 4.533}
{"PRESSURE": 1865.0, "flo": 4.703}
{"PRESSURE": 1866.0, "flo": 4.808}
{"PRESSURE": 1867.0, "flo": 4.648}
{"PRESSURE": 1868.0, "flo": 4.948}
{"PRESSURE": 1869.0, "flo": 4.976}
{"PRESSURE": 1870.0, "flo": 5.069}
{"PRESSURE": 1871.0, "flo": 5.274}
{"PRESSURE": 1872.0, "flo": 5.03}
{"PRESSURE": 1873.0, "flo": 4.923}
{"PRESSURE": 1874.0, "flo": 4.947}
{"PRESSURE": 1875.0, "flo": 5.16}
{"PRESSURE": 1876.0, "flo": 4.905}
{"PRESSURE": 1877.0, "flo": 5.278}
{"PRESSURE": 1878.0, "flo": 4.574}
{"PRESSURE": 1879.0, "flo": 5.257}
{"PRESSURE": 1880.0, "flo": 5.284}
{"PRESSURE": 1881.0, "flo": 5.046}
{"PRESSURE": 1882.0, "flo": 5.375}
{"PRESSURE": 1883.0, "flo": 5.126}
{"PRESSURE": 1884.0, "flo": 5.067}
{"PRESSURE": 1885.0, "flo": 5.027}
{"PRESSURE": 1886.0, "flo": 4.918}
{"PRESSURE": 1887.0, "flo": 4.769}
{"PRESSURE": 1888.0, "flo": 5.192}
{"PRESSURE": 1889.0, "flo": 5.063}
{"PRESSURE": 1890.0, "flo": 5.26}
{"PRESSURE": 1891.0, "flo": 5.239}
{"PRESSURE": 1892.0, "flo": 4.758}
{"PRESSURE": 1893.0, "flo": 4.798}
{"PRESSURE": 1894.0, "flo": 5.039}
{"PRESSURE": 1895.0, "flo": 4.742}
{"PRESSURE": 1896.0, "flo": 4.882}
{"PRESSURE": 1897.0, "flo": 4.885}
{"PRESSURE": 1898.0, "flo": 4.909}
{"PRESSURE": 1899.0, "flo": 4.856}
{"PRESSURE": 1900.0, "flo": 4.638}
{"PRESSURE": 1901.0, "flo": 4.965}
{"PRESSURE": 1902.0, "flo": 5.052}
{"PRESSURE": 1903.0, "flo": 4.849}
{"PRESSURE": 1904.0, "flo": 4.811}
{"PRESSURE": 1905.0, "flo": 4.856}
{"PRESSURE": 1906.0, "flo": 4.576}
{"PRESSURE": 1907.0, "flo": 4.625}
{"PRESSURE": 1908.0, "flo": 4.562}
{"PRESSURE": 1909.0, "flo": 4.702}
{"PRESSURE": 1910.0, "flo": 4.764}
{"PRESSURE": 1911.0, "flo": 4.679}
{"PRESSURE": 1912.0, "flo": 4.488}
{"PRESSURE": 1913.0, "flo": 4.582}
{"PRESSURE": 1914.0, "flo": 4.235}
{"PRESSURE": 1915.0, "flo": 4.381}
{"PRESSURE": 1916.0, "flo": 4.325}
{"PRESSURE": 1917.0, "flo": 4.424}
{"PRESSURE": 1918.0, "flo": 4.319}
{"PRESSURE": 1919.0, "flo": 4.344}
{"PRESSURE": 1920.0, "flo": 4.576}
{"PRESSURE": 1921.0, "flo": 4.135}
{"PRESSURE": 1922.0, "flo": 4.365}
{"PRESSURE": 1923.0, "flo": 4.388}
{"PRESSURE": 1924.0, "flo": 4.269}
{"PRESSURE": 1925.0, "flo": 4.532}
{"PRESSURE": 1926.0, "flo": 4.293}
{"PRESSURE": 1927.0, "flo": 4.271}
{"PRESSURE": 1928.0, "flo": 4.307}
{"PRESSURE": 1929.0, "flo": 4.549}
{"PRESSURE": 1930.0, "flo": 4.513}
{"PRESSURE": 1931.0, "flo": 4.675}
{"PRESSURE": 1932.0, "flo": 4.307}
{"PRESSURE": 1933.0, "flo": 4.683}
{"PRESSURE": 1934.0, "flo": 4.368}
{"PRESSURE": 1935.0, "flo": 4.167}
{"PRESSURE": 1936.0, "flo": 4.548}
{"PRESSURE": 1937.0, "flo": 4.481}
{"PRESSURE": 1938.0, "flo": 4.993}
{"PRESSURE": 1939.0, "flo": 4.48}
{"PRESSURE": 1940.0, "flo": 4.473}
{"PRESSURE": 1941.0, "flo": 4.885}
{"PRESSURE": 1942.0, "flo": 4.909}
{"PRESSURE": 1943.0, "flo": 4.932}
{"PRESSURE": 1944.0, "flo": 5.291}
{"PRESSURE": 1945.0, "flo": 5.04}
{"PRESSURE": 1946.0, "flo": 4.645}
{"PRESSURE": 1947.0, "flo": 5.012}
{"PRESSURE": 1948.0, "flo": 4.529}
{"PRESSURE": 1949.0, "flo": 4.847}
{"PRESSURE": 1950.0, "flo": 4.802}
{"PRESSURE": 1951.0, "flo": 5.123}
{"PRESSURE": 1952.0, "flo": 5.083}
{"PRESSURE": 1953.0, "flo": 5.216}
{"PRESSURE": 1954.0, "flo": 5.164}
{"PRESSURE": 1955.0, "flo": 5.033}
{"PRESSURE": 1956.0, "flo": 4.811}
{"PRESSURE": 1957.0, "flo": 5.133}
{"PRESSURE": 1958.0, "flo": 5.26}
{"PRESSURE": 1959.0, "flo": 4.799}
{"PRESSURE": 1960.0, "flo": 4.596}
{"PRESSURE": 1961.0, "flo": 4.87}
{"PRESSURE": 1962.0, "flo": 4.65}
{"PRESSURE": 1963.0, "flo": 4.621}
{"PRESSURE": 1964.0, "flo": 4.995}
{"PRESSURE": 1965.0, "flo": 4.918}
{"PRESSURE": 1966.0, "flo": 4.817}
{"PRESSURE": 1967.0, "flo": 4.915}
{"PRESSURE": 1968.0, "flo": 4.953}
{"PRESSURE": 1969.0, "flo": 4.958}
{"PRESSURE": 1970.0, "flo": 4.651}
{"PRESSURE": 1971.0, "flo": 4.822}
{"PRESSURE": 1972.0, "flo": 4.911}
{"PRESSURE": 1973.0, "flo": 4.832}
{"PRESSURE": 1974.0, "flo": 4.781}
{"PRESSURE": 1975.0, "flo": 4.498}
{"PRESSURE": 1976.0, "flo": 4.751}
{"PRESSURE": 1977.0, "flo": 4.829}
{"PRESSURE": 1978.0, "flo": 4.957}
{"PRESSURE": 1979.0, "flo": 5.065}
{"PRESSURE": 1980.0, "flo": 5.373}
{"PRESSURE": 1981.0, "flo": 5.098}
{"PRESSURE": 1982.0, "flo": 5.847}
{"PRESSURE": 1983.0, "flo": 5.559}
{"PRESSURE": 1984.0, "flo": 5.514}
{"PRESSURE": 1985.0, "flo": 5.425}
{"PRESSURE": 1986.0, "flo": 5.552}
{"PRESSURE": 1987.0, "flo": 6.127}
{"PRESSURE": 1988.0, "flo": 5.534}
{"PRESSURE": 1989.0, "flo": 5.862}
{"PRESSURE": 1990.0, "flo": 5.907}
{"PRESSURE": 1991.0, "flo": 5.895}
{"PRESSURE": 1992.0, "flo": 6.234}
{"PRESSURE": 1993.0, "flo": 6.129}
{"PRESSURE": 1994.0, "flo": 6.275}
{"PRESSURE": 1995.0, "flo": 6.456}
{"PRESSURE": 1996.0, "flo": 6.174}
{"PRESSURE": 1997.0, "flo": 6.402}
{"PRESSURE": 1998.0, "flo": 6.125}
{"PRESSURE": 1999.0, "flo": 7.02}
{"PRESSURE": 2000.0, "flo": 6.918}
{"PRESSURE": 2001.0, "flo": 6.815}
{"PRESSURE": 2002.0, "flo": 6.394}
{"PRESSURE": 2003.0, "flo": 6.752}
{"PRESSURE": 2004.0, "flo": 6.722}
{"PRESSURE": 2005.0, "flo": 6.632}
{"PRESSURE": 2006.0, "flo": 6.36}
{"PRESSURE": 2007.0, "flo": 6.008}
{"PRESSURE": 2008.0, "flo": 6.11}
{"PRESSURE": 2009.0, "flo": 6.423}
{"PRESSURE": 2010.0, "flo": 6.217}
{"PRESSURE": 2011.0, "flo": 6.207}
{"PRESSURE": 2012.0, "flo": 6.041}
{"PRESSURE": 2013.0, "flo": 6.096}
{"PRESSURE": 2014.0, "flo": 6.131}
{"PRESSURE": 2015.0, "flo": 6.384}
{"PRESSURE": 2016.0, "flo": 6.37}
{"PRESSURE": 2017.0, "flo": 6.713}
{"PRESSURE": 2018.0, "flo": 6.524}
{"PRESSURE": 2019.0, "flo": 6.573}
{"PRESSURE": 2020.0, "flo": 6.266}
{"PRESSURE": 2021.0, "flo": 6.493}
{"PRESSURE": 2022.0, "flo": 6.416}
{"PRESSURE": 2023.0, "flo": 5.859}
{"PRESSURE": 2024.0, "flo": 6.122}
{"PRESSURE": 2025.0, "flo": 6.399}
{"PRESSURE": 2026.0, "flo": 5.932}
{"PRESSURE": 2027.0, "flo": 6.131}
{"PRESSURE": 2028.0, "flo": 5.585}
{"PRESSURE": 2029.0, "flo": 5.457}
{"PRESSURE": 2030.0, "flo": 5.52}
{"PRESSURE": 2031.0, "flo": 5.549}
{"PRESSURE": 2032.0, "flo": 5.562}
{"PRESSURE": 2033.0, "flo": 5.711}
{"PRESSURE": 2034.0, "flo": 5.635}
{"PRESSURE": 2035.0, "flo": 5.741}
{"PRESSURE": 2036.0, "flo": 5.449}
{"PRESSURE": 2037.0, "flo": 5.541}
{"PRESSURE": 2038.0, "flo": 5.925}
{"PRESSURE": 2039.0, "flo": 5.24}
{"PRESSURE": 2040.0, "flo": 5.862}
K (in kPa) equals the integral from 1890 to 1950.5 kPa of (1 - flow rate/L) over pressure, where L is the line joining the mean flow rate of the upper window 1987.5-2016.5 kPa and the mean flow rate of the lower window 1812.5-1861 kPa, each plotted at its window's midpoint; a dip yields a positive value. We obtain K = 8.47 kPa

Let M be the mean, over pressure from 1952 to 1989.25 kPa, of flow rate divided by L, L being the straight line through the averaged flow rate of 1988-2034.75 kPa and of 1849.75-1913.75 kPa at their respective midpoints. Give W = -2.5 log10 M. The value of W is 0.14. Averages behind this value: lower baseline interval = 4.81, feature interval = 5.07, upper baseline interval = 6.2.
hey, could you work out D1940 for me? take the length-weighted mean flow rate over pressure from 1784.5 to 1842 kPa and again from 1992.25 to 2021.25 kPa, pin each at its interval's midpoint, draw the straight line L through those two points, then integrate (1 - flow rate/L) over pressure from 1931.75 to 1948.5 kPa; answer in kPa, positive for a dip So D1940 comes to 3.04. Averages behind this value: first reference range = 4.47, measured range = 4.7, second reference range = 6.4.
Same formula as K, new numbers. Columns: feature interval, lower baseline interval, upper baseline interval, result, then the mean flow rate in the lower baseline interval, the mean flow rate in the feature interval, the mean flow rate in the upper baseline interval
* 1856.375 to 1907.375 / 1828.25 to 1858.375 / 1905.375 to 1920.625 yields -4.2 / 4.51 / 4.88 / 4.51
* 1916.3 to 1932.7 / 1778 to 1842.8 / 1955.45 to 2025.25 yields 2.7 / 4.45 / 4.39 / 5.72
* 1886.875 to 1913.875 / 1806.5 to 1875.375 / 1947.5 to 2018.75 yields 1.0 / 4.59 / 4.83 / 5.59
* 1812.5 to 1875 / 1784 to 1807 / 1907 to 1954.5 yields -1.6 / 4.4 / 4.59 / 4.61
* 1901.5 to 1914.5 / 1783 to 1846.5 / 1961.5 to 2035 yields 1.2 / 4.49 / 4.68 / 5.79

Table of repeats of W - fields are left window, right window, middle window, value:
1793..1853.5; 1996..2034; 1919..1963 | 0.19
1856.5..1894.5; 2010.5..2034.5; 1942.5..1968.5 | 0.13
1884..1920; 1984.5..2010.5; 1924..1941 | 0.17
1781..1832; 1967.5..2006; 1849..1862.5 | 0.08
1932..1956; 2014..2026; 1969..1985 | 0.09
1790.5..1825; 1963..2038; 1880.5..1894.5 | 0.00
